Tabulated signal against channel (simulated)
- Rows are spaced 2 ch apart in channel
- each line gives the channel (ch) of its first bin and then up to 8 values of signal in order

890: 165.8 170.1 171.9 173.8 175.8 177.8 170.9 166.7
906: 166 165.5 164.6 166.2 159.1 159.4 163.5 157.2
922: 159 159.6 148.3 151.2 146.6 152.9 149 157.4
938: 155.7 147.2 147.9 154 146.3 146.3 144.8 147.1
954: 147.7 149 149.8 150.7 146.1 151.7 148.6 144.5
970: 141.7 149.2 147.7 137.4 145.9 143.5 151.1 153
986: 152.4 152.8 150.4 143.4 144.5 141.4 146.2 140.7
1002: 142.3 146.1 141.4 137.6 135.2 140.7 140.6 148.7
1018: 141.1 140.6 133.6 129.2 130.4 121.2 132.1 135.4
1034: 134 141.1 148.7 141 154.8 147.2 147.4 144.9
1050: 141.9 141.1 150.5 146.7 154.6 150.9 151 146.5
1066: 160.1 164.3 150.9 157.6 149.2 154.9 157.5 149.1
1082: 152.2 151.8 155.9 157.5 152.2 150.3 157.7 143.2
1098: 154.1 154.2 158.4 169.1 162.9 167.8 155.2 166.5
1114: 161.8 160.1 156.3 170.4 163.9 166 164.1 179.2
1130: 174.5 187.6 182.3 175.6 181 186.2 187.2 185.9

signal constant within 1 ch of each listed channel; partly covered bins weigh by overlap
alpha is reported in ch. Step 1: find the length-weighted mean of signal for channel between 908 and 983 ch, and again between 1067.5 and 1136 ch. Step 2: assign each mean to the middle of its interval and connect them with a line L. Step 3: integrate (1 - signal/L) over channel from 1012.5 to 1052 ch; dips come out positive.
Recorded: 4.2 ch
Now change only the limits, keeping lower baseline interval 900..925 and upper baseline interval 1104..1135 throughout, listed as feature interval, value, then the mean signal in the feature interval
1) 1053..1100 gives 4.0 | 153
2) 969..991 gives 2.3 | 148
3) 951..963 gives 1.2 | 148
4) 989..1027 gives 5.7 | 141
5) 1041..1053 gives 1.5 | 146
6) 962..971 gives 1.0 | 147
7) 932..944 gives 0.9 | 152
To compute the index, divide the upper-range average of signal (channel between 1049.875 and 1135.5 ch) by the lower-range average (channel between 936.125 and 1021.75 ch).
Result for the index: 1.09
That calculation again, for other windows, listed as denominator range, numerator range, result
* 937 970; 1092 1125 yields 1.08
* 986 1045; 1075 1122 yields 1.12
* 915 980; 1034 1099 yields 1.00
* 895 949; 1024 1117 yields 0.95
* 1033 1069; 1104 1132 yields 1.12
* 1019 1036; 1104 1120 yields 1.23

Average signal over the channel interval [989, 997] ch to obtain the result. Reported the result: 145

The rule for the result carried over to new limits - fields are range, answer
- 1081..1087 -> 153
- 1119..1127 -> 166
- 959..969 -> 148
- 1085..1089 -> 157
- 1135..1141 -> 181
